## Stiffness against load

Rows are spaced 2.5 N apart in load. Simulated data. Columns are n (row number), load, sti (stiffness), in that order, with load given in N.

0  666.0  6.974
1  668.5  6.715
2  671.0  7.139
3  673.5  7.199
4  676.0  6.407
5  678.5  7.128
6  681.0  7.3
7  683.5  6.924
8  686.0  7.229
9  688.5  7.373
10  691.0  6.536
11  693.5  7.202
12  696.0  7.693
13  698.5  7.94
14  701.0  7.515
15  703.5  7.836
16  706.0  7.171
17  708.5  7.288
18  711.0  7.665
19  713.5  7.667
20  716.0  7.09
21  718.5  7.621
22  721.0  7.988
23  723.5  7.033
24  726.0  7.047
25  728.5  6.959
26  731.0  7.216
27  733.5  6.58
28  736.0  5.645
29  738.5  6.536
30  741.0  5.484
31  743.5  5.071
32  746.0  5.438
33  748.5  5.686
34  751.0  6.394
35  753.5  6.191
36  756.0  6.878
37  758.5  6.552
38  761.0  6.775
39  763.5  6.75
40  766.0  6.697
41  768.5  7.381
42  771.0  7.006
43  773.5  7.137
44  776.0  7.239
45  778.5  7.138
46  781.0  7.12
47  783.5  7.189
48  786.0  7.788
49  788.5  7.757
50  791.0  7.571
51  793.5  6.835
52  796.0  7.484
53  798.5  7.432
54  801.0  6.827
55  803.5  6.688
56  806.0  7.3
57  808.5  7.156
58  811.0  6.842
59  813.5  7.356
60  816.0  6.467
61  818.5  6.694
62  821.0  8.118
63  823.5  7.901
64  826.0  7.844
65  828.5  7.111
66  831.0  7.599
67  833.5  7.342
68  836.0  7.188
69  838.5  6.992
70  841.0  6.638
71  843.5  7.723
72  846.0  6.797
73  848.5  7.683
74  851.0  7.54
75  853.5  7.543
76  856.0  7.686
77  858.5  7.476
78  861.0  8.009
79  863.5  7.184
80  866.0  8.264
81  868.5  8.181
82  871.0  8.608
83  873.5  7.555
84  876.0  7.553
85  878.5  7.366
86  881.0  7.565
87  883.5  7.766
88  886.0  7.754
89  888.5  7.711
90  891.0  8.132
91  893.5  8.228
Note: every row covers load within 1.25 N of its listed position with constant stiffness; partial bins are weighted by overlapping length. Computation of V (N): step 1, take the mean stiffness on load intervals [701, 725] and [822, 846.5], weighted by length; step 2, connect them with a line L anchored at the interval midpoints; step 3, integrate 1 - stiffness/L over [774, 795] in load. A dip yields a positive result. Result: 0.2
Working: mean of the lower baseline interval 7.48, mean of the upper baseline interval 7.34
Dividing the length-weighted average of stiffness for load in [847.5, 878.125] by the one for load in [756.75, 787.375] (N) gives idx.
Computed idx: 1.1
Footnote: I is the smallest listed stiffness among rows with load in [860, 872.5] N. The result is 7.184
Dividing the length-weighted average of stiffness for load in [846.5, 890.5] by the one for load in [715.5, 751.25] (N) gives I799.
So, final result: 1.19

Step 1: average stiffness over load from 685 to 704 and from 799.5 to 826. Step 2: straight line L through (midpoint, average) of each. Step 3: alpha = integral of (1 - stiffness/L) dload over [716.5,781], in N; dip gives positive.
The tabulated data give 5.5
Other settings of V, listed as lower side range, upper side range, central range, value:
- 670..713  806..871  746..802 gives 3.1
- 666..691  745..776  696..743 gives -2.0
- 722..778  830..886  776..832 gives -1.8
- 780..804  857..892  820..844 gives 0.3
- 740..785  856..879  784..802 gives -1.2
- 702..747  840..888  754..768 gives 0.7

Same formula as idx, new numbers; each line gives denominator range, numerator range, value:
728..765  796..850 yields 1.15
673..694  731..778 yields 0.92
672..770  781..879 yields 1.07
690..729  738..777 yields 0.87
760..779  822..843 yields 1.05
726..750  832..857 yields 1.19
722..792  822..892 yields 1.13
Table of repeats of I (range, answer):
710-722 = 7.09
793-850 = 6.467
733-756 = 5.071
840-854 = 6.638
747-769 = 5.686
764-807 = 6.688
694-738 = 5.645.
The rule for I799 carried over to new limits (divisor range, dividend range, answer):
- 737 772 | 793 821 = 1.11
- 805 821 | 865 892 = 1.11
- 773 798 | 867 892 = 1.07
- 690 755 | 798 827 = 1.05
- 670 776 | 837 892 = 1.10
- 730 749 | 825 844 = 1.22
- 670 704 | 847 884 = 1.07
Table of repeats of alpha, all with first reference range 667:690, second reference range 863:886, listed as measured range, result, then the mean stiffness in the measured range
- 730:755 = 4.34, 6.02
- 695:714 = -1.20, 7.59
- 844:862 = 0.43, 7.53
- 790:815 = 1.27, 7.14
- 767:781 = 0.46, 7.17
